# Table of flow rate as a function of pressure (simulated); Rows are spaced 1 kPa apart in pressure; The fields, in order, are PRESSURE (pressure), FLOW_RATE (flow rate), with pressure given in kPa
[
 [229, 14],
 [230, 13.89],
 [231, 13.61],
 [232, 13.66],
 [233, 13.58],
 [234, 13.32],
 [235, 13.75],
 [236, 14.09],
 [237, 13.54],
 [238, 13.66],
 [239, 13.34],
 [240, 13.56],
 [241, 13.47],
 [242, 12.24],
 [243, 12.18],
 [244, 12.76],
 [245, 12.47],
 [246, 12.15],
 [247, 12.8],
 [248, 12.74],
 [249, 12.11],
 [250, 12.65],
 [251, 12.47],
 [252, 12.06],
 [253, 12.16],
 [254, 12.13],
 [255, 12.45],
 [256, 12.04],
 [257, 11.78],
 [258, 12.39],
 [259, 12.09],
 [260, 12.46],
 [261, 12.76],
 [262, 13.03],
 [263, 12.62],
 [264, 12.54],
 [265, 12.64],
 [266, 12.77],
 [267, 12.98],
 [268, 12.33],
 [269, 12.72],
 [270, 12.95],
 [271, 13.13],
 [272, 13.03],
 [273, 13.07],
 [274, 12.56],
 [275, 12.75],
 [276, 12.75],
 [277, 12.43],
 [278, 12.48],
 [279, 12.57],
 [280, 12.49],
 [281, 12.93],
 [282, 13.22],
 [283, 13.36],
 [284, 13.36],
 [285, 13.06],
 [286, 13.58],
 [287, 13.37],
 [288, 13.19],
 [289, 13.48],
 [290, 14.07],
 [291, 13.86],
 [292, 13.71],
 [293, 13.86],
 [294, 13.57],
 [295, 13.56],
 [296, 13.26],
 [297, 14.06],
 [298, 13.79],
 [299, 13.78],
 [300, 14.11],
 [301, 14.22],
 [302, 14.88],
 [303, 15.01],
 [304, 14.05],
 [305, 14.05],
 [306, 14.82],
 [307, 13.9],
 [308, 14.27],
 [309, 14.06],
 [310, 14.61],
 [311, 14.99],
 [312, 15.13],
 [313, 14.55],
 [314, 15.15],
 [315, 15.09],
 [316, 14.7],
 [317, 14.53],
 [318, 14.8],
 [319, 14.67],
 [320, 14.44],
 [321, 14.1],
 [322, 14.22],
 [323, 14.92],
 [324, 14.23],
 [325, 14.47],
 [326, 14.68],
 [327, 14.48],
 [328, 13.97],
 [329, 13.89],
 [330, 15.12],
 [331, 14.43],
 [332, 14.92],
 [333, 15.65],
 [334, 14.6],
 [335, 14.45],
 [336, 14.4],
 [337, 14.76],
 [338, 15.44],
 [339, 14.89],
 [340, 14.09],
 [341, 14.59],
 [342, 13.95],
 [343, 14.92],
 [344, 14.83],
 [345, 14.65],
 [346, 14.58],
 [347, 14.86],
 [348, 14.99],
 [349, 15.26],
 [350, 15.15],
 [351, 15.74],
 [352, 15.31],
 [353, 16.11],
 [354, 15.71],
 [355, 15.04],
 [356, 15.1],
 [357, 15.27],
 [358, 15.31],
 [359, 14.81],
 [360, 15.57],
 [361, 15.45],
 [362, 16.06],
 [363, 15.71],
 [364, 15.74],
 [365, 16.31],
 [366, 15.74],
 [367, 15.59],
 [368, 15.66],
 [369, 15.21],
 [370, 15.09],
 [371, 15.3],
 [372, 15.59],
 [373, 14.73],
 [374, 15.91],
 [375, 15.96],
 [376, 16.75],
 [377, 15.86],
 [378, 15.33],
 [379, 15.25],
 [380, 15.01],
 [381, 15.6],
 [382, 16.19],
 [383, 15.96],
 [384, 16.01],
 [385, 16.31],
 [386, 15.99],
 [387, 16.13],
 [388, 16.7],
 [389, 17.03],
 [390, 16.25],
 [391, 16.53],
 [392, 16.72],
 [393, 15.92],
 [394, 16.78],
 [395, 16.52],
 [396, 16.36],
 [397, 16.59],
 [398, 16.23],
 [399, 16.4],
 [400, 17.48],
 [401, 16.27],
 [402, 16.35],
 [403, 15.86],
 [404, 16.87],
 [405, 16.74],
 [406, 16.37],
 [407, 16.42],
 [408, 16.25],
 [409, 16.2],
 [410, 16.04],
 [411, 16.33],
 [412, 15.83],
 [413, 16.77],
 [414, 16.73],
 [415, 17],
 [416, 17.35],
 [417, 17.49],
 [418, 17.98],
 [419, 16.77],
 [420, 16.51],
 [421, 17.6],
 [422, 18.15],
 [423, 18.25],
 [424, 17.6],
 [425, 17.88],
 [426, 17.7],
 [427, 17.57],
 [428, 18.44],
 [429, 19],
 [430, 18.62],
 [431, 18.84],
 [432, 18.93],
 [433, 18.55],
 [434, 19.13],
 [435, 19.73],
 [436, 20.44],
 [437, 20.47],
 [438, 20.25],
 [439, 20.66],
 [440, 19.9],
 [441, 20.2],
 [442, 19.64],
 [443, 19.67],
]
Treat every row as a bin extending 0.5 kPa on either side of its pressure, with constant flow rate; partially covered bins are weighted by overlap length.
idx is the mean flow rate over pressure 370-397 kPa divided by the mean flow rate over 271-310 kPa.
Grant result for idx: 1.18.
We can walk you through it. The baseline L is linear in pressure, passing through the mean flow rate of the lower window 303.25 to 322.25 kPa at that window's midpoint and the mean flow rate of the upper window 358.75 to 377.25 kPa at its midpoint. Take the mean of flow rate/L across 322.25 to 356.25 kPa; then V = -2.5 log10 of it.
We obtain 0.02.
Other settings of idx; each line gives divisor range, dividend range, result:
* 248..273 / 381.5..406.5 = 1.31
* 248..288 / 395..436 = 1.36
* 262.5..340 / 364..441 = 1.22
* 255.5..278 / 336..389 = 1.22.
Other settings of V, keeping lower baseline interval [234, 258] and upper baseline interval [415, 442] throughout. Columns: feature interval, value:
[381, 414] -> 0.08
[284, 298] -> 0.05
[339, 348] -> 0.09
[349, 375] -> 0.07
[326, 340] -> 0.06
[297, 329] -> 0.03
